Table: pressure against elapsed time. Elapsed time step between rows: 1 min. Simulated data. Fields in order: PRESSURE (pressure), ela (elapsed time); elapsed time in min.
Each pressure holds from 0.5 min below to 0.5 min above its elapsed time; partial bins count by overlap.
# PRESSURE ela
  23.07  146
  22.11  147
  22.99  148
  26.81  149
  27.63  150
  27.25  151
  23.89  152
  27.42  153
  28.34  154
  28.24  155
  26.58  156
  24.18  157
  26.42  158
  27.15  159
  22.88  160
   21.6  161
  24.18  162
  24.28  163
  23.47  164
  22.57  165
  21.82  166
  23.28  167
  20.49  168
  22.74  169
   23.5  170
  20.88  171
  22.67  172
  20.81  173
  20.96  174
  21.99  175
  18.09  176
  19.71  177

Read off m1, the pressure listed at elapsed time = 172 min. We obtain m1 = 22.67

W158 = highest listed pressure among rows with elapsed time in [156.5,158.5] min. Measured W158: 26.42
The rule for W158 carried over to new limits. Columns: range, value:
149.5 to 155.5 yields 28.34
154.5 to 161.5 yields 28.24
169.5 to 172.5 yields 23.5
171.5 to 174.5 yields 22.67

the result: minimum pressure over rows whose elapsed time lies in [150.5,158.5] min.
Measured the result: 23.89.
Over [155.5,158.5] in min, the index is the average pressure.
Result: 25.7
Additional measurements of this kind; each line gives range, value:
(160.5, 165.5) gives 23.2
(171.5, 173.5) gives 21.7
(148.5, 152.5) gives 26.4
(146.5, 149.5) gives 24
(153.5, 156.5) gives 27.7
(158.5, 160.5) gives 25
